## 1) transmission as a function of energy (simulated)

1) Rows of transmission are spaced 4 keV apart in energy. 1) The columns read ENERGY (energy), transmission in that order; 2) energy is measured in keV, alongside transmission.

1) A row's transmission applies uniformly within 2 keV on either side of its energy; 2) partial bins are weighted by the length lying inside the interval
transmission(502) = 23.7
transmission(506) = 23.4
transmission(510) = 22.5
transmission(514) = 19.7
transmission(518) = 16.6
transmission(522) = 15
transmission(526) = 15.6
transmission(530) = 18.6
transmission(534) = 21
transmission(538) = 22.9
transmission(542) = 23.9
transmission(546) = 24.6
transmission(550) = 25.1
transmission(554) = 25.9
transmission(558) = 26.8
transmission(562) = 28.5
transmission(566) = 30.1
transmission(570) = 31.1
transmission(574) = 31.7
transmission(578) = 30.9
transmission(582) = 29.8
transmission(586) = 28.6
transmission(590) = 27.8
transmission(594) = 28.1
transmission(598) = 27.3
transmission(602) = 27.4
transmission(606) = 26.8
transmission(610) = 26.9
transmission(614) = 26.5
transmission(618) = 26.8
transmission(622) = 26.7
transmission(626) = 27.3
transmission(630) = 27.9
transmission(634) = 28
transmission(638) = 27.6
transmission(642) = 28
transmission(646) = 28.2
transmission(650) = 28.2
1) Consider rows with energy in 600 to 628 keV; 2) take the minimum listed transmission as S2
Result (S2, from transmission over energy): 26.5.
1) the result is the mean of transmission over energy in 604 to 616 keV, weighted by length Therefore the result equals 26.7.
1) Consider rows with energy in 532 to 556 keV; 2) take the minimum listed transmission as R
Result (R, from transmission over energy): 21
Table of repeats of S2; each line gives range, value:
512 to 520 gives 16.6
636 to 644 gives 27.6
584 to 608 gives 26.8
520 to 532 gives 15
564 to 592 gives 27.8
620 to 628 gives 26.7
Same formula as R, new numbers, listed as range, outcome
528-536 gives 18.6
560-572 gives 28.5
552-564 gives 25.9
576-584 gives 29.8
